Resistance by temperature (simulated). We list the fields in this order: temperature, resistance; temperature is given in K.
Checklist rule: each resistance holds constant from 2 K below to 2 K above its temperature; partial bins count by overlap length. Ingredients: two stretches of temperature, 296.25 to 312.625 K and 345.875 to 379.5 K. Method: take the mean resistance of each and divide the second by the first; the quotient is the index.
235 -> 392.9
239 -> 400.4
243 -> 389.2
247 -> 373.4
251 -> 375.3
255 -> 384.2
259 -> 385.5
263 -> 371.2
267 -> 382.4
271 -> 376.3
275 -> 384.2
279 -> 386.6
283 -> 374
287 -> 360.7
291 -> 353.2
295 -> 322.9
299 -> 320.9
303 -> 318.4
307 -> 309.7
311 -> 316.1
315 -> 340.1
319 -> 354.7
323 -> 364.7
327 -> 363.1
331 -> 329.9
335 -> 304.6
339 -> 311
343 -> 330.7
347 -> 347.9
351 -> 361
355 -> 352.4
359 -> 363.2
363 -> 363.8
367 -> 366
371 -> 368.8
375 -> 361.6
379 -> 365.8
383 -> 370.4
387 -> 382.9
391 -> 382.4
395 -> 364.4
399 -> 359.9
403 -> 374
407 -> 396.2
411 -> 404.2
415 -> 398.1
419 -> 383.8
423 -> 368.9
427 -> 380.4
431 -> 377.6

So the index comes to 1.14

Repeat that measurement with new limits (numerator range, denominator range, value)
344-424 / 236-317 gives 1.03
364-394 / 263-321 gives 1.06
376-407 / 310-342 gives 1.11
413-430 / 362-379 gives 1.05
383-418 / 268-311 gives 1.09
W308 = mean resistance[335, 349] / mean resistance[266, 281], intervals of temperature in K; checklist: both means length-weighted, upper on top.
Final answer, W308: 0.9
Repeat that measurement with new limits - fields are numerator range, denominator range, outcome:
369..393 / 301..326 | 1.11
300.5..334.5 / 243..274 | 0.88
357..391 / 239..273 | 0.97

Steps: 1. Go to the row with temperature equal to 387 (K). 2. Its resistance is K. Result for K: 382.9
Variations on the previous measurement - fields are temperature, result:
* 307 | 309.7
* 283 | 374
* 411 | 404.2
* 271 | 376.3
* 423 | 368.9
